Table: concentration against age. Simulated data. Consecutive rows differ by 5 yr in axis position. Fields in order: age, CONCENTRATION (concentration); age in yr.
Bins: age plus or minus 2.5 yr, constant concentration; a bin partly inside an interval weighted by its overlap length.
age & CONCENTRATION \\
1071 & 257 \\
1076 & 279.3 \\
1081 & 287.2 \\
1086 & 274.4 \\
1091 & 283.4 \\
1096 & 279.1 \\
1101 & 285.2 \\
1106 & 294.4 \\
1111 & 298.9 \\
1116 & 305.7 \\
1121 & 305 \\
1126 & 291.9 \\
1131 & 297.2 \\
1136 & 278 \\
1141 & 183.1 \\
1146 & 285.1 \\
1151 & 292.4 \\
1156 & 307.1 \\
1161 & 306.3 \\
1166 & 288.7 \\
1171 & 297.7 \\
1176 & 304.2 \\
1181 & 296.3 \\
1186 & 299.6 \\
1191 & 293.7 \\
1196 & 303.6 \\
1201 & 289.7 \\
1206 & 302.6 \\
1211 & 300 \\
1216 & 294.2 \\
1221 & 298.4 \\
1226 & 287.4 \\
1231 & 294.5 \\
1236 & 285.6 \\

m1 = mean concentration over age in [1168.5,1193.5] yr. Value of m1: 298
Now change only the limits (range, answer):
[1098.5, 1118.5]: 296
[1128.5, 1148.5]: 261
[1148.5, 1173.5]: 298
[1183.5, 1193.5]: 297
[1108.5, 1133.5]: 300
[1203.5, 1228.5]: 297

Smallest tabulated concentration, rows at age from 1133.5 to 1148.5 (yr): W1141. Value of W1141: 183.1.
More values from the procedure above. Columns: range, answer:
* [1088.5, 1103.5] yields 279.1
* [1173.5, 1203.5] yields 289.7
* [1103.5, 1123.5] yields 294.4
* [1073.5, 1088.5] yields 274.4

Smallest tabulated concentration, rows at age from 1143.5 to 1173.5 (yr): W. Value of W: 285.1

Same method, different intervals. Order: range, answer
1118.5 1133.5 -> 291.9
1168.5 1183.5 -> 296.3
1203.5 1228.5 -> 287.4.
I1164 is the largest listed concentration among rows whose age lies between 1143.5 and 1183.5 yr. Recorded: 307.1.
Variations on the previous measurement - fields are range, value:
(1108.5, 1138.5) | 305.7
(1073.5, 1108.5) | 294.4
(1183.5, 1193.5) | 299.6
